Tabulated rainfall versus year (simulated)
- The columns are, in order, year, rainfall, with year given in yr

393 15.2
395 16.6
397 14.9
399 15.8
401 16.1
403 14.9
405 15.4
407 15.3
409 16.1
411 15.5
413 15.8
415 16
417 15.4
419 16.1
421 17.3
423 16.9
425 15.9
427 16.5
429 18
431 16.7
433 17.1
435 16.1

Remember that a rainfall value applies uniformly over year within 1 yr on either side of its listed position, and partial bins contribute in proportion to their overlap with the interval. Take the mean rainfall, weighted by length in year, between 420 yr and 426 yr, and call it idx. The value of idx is 16.7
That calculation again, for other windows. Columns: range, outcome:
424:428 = 16.2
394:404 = 15.7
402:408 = 15.2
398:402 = 16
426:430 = 17.2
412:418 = 15.7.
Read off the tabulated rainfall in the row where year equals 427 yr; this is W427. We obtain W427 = 16.5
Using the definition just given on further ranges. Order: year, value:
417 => 15.4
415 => 16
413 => 15.8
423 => 16.9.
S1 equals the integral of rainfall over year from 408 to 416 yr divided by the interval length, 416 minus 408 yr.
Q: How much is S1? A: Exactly 15.9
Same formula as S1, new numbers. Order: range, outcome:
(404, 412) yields 15.6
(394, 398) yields 15.8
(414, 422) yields 16.2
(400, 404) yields 15.5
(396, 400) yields 15.4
